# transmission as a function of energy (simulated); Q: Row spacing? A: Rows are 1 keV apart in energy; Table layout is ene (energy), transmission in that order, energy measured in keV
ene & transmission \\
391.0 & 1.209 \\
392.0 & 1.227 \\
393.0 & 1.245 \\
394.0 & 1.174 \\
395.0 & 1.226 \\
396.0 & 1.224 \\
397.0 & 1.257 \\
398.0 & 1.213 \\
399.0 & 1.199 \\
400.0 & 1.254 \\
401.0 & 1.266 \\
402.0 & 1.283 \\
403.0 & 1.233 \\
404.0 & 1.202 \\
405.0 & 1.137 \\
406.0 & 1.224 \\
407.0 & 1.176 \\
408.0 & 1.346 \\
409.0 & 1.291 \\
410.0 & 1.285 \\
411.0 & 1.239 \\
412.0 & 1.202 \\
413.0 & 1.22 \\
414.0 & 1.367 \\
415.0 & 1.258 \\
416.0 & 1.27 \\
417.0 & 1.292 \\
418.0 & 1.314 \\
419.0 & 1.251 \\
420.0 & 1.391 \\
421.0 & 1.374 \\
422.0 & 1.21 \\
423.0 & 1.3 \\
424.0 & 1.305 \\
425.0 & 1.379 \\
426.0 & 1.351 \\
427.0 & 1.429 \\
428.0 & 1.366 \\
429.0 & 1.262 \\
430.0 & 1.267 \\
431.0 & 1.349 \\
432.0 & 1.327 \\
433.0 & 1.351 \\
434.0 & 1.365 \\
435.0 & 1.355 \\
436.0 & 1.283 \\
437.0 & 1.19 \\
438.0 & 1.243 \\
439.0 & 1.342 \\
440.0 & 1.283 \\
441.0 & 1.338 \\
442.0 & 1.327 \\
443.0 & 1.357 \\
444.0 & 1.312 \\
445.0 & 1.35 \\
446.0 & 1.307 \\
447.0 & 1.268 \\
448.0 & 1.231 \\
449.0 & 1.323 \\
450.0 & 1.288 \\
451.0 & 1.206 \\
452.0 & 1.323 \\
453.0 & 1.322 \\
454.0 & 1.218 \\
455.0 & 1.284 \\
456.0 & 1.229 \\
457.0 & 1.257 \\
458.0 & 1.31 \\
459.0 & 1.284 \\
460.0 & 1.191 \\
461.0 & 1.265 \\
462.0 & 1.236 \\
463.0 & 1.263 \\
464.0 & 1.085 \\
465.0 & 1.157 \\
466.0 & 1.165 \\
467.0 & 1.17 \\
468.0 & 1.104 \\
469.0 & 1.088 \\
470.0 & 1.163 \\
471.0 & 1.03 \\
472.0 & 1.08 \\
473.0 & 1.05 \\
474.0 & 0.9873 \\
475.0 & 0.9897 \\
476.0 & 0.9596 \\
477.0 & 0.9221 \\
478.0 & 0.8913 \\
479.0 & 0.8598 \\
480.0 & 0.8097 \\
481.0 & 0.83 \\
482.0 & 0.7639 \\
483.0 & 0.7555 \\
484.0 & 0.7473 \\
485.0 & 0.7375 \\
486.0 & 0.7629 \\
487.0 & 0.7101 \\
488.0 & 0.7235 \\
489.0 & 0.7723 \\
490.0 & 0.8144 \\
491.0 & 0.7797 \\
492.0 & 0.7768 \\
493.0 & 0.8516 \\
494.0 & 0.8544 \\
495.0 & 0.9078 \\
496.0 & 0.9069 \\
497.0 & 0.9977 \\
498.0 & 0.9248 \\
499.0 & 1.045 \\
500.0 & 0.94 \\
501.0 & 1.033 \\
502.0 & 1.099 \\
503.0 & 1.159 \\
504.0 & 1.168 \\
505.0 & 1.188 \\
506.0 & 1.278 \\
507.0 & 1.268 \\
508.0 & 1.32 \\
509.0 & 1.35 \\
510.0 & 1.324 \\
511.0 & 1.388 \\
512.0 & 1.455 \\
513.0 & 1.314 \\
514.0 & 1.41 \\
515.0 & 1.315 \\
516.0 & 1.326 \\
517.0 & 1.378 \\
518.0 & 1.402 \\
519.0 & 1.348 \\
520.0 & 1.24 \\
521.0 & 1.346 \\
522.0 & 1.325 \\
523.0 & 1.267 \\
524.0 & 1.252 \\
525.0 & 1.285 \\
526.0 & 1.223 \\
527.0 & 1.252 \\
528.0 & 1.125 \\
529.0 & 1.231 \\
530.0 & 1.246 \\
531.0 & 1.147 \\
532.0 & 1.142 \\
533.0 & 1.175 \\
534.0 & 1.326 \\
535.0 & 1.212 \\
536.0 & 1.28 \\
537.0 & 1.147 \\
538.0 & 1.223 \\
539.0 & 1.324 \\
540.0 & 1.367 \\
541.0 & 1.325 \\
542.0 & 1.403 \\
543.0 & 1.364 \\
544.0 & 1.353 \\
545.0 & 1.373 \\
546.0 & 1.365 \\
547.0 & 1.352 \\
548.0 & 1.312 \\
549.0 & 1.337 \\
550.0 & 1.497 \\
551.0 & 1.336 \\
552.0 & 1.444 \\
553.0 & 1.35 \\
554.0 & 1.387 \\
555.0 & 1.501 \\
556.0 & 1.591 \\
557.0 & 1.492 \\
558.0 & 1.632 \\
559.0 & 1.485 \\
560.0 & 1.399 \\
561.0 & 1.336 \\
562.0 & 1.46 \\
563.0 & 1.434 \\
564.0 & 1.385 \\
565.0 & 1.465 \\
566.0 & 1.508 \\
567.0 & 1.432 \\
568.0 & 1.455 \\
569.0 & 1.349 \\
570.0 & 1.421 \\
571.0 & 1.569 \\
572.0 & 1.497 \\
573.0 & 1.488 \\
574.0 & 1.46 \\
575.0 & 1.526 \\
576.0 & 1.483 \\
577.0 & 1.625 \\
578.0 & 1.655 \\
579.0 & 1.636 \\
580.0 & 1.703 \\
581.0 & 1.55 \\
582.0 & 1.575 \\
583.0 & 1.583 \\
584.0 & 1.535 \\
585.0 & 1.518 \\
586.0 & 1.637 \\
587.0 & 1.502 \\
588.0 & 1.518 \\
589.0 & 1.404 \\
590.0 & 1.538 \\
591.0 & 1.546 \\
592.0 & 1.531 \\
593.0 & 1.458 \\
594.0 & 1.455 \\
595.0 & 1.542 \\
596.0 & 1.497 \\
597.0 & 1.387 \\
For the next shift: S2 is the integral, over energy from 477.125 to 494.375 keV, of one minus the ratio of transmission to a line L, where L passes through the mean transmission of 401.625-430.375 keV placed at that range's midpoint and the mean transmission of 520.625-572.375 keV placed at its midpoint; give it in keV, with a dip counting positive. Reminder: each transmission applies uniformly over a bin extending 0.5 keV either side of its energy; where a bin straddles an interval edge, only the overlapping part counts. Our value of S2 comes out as 6.9 keV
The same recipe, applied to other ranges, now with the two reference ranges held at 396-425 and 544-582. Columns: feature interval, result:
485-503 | 6.5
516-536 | 2.2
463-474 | 1.9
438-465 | 0.9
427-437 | -0.2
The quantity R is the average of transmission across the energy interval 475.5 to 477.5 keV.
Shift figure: 0.941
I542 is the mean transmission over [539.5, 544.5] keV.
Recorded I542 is 1.36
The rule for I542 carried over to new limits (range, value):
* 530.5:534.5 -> 1.2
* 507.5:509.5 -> 1.33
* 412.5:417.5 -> 1.28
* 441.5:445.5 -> 1.34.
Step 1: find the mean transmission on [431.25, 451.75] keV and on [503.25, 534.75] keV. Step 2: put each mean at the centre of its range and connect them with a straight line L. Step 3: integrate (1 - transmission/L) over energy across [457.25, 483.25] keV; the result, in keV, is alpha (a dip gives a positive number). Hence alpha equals 4.8 keV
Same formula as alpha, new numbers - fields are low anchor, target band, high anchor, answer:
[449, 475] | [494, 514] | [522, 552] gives 1.37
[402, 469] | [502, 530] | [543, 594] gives 2.17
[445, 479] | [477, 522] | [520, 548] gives 6.41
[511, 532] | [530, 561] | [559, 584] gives 0.92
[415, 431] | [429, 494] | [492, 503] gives 1.46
